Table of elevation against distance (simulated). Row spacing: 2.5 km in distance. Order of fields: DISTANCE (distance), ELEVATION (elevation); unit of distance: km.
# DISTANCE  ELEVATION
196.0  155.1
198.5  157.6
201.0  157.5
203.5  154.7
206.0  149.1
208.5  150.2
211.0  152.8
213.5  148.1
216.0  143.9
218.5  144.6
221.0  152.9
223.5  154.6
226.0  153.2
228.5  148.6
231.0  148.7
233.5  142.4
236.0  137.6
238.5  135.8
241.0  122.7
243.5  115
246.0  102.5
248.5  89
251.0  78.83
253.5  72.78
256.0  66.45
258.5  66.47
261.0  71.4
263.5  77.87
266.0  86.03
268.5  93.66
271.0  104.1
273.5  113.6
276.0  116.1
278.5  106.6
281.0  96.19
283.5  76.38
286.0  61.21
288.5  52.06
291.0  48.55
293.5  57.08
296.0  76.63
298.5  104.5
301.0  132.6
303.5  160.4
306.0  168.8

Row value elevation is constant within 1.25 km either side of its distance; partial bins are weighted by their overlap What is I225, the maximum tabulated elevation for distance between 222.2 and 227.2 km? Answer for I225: 154.6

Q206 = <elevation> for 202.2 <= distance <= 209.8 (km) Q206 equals 151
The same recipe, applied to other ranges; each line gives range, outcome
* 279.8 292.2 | 66.8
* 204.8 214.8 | 150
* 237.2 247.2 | 119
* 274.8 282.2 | 106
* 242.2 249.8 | 102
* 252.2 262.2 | 69.3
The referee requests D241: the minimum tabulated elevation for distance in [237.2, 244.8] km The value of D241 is 115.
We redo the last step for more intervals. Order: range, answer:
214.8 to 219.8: 143.9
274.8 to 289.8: 52.06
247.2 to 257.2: 66.45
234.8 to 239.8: 135.8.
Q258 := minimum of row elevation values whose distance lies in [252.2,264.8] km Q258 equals 66.45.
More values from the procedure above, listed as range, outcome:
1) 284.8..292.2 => 48.55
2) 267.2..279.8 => 93.66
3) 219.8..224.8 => 152.9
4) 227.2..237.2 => 137.6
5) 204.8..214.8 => 148.1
